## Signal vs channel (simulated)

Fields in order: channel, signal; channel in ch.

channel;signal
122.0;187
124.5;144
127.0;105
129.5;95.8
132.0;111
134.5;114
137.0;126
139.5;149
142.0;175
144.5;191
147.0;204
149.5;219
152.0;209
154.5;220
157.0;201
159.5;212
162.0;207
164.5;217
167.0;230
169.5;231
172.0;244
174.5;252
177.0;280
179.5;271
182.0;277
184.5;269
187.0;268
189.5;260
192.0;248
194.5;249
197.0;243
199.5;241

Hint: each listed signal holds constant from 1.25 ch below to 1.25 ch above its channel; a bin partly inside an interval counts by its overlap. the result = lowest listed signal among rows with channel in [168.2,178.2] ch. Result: 231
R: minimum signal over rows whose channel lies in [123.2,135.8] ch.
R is 95.8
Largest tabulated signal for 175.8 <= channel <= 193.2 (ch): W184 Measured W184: 280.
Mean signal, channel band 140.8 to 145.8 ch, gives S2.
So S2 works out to 183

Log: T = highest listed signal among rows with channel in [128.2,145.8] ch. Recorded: 191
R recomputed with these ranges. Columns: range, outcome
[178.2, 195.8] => 248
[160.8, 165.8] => 207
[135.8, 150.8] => 126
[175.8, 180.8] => 271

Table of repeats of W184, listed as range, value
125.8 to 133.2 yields 111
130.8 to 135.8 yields 114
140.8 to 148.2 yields 204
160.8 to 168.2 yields 230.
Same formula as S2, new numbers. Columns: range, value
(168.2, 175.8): 243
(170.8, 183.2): 265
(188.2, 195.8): 252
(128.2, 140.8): 119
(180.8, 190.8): 268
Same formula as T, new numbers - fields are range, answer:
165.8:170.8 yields 231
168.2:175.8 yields 252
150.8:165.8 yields 220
